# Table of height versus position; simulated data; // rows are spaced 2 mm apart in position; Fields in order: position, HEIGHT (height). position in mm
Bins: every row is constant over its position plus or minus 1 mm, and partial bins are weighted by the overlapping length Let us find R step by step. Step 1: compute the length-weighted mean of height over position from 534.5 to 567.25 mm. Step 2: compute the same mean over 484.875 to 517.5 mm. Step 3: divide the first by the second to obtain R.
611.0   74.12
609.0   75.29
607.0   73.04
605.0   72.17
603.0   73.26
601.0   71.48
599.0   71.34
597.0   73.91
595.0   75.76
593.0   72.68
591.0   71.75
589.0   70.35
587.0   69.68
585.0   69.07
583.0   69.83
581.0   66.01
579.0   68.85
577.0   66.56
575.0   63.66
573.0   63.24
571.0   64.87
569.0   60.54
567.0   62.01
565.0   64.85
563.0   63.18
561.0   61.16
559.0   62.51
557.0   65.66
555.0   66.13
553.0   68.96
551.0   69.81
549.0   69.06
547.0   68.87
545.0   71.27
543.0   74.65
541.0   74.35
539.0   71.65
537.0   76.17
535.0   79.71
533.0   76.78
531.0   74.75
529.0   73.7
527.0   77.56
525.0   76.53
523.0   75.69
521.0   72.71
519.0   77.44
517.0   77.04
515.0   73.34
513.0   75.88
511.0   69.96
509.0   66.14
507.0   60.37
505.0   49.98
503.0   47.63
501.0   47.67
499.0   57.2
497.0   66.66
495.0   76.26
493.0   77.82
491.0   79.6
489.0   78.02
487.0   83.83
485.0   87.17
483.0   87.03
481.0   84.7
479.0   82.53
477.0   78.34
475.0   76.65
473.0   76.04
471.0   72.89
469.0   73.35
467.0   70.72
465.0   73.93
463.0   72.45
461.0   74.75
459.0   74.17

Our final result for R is 1.0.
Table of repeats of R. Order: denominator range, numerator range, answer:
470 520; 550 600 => 0.93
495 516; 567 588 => 1.06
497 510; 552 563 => 1.16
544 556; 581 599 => 1.03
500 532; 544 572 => 0.96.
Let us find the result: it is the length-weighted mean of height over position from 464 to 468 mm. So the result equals 72.3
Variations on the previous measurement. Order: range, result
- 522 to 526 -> 76.1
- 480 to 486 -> 86.3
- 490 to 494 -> 78.7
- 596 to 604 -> 72.5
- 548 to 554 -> 69.3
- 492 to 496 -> 77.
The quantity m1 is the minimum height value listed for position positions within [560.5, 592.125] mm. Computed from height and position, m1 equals 60.54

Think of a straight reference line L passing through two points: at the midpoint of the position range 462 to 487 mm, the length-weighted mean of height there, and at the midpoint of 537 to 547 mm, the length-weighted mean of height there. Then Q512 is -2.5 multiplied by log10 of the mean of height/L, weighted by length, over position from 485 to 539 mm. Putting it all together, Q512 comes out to 0.06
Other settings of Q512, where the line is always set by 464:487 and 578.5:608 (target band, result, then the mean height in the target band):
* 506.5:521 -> 0.06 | 71.9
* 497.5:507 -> 0.42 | 52.5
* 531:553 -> 0.02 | 73.1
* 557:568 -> 0.16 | 63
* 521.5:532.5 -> 0.00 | 75.6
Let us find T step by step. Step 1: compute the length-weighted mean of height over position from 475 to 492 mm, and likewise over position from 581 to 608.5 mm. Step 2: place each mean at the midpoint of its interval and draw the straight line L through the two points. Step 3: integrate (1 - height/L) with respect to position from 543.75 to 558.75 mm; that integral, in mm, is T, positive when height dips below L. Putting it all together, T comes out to 1.5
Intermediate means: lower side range 82.3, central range 68.3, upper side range 71.7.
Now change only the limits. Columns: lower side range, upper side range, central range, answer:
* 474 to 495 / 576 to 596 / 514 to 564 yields 2.2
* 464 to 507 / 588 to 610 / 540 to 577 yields 3.2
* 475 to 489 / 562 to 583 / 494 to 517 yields 4.3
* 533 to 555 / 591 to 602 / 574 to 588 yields 1.0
